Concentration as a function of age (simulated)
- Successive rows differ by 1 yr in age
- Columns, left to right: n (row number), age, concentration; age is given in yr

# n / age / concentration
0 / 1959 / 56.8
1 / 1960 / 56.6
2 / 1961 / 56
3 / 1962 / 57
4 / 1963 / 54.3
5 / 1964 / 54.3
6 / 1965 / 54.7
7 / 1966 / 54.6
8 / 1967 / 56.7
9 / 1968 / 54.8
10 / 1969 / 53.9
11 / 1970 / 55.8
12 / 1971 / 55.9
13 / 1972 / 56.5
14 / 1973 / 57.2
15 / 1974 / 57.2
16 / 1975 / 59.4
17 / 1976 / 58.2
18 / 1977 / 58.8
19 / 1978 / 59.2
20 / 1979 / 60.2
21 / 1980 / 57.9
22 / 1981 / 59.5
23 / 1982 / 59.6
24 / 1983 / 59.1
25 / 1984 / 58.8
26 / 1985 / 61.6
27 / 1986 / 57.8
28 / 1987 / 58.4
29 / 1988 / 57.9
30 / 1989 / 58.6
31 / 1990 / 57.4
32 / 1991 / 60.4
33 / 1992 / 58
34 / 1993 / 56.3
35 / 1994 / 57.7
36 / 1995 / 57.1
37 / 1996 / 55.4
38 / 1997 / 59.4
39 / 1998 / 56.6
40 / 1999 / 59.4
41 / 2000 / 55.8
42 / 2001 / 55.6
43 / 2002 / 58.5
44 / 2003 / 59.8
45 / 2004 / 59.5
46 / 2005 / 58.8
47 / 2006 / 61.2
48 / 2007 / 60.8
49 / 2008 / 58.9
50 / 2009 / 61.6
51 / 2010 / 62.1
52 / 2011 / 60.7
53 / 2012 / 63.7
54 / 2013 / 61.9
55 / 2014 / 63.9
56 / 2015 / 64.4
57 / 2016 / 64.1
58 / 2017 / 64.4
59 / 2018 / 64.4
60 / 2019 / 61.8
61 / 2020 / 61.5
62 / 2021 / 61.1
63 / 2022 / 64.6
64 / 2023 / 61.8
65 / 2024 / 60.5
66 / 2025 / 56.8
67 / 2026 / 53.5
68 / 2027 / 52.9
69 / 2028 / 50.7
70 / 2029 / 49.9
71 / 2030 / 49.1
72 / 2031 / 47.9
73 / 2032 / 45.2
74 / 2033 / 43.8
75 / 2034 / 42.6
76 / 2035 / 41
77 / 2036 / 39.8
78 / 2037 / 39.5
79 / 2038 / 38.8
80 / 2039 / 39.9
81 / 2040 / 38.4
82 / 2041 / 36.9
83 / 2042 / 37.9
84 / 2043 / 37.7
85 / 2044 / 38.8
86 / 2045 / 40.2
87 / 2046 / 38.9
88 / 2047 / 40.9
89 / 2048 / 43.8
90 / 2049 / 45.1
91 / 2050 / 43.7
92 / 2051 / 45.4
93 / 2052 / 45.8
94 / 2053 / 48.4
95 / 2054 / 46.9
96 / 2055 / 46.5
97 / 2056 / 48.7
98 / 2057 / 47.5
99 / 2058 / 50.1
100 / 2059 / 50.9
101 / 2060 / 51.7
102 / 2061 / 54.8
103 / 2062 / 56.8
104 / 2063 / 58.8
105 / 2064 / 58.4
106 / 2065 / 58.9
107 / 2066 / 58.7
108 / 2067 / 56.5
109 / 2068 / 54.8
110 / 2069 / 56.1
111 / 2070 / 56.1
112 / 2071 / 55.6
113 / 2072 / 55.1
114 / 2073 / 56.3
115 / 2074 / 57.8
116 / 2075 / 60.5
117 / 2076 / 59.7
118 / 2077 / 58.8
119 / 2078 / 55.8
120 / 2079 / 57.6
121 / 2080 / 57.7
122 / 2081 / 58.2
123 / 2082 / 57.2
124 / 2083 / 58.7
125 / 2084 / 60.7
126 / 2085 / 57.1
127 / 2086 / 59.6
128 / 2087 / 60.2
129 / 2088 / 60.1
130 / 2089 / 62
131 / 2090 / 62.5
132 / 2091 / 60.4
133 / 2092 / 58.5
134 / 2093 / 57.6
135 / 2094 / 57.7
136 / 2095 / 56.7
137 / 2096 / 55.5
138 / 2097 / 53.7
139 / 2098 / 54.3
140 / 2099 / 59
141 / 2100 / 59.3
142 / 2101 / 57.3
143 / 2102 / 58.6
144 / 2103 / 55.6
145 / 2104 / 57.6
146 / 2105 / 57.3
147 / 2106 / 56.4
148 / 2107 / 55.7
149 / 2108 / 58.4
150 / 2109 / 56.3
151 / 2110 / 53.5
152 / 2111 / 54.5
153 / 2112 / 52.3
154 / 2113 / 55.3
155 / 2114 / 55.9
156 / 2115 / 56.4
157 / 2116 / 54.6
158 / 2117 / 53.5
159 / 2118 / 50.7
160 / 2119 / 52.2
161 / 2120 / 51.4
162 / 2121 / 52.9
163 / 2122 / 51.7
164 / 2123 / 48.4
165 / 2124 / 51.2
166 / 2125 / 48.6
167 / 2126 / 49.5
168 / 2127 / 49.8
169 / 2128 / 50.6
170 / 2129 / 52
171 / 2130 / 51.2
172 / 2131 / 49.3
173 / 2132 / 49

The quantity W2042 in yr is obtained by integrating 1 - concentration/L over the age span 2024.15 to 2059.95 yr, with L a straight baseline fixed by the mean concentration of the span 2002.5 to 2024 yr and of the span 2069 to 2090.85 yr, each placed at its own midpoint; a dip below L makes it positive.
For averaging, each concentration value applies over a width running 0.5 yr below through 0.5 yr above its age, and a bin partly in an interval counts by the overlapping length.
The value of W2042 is 9.2 yr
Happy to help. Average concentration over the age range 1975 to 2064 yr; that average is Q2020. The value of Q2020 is 53.7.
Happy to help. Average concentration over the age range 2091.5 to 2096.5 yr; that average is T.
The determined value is 57.2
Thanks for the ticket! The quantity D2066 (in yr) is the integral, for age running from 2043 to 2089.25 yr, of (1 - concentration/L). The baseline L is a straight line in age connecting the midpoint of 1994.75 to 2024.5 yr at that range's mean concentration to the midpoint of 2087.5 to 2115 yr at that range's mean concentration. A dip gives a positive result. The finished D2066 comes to 4.2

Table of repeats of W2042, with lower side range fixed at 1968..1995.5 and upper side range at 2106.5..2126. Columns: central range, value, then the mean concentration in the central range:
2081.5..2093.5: -1.2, 59.6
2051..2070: 0.9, 52.7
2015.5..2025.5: -1.0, 62.1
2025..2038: 2.3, 46.4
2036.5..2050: 3.9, 39.9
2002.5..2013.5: -0.7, 60.8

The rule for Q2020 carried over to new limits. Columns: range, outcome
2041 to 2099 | 53.3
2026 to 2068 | 46.7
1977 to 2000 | 58.4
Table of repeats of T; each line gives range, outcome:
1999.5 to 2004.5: 57.8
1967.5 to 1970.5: 54.8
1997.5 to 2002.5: 57.2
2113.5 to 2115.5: 56.1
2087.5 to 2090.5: 61.5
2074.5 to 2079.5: 58.5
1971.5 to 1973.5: 56.9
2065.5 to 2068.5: 56.7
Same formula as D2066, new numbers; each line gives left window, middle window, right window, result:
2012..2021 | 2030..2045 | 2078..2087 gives 5.1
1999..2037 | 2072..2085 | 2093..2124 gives -0.6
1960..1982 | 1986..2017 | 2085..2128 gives -1.6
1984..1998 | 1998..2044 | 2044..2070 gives 0.5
